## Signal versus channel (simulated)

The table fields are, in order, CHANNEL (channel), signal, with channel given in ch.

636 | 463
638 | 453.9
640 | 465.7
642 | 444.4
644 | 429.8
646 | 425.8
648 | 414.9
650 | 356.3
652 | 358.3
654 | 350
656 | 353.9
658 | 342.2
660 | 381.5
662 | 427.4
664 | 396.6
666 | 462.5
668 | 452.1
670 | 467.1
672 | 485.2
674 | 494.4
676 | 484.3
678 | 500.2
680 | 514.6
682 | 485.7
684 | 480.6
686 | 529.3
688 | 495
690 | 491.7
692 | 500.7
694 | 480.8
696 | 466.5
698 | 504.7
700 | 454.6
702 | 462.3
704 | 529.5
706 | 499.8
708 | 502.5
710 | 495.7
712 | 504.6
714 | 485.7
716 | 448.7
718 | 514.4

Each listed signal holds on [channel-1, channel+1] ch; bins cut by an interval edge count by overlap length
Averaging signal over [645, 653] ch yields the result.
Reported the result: 389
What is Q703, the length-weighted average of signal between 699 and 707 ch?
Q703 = 487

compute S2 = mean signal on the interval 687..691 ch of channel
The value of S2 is 493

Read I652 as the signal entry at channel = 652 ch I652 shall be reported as 358.3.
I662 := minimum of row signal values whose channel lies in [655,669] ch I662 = 342.2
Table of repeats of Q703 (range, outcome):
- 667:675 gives 475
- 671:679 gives 491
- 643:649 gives 424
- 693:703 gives 474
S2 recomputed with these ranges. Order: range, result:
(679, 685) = 494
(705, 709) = 501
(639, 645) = 447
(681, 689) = 498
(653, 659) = 349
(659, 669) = 424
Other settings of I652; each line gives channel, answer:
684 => 480.6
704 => 529.5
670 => 467.1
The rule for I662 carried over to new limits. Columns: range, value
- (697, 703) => 454.6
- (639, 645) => 429.8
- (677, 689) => 480.6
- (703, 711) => 495.7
